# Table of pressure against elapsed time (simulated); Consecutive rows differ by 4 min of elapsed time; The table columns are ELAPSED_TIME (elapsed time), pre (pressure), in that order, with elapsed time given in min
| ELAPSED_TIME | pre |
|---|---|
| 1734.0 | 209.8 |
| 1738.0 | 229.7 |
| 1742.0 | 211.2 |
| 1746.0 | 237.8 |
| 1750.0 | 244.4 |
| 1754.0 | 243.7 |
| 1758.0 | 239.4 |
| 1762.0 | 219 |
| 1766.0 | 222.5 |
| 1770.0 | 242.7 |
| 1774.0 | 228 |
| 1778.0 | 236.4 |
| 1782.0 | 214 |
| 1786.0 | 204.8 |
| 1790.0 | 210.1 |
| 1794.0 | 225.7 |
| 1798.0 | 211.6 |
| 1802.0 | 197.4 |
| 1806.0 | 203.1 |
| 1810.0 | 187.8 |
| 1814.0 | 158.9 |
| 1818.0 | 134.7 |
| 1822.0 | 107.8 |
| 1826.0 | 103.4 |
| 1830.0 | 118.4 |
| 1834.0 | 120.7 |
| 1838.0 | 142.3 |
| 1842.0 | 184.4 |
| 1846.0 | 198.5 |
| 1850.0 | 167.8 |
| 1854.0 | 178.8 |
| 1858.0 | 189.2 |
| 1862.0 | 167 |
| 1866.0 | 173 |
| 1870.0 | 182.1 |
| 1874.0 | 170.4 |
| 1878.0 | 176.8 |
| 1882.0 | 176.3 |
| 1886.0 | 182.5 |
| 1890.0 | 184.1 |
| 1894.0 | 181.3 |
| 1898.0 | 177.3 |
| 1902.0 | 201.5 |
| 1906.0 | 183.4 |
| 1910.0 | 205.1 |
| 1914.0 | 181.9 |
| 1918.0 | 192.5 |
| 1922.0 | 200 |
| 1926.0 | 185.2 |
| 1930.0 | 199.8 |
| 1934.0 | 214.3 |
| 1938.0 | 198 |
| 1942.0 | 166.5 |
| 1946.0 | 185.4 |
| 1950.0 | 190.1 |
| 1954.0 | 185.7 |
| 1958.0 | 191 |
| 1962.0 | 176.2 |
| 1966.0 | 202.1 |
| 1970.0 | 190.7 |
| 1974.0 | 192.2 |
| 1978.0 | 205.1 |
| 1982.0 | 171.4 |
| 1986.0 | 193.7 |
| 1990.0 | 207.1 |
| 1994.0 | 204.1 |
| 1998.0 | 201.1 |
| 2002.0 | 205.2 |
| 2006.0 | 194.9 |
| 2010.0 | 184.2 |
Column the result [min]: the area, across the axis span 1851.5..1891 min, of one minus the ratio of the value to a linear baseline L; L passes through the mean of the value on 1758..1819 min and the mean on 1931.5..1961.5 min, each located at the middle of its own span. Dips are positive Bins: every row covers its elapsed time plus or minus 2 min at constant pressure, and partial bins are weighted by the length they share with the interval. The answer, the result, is 4.2 min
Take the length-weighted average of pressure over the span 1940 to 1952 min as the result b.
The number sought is 181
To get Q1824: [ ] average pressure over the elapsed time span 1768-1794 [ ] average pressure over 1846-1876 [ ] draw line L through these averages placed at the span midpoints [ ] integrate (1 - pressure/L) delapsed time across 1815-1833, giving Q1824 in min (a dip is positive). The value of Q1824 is 7.2 min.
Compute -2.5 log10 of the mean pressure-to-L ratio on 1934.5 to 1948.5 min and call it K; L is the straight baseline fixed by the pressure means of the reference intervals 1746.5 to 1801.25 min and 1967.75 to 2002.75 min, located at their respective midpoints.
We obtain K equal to 0.088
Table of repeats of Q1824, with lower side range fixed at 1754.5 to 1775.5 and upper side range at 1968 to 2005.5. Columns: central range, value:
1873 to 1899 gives 4.1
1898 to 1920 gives 1.8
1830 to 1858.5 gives 7.1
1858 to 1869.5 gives 2.2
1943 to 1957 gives 1.1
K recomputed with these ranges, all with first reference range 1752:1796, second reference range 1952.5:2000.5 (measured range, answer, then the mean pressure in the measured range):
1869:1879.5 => 0.19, 176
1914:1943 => 0.04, 194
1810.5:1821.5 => 0.43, 147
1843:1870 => 0.19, 179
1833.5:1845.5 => 0.33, 159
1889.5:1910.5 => 0.10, 188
